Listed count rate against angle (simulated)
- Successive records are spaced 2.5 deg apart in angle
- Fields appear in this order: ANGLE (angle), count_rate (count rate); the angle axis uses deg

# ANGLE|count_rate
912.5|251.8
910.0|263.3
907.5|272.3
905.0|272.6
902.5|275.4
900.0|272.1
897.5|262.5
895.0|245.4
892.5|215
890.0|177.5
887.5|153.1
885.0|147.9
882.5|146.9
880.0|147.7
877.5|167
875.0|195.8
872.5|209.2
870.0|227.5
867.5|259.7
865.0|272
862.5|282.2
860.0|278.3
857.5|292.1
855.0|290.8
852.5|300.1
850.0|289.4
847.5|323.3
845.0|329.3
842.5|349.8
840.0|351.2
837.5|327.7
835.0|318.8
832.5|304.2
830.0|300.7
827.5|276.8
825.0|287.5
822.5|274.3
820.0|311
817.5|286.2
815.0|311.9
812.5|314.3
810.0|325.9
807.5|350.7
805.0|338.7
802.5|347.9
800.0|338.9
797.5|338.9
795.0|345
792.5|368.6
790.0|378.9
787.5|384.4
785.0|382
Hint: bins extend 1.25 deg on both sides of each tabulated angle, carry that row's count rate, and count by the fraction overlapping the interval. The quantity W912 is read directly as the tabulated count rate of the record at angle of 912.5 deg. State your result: 251.8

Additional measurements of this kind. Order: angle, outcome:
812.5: 314.3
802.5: 347.9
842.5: 349.8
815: 311.9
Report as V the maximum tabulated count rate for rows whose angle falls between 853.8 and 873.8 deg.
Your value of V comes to 292.1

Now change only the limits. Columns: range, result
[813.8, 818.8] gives 311.9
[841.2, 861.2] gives 349.8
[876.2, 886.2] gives 167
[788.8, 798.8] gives 378.9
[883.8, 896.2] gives 245.4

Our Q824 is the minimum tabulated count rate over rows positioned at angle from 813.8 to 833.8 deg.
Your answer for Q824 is 274.3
